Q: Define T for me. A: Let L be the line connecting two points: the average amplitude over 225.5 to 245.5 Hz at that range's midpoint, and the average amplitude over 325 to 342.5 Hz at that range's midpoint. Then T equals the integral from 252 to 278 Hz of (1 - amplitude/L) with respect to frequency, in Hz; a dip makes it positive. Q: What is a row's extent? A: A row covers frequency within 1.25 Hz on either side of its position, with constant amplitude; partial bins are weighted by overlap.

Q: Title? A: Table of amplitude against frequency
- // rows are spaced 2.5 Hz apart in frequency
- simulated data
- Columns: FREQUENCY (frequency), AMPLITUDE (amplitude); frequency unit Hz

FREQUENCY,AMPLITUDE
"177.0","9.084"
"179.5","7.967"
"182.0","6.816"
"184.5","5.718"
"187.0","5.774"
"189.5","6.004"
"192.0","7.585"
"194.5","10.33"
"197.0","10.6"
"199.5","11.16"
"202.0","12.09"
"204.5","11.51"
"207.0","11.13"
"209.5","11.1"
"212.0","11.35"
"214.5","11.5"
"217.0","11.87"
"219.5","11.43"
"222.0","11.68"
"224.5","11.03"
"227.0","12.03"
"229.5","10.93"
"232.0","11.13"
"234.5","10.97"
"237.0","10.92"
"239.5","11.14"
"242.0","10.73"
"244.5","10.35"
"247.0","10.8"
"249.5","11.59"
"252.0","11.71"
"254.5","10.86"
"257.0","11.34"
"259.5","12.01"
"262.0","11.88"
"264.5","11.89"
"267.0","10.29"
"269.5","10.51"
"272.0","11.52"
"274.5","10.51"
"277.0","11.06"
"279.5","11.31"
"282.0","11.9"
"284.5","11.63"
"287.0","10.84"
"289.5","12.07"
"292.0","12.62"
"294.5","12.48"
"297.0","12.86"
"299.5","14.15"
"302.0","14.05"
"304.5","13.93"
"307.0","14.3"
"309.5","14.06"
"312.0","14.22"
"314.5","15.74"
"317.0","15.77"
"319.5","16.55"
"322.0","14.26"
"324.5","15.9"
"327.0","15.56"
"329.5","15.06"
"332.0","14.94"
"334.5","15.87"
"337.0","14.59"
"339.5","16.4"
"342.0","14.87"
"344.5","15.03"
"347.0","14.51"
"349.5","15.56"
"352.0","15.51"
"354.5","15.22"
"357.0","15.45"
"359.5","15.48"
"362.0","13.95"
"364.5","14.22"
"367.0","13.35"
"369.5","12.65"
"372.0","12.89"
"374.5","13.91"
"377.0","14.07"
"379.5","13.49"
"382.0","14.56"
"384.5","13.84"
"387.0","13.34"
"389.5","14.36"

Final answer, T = 2.3 Hz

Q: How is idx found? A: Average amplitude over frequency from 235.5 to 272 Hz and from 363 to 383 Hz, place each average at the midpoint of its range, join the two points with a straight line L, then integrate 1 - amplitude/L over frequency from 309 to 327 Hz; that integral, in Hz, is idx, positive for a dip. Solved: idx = -4.0 Hz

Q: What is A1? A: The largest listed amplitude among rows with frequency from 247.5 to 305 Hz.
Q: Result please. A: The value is 14.15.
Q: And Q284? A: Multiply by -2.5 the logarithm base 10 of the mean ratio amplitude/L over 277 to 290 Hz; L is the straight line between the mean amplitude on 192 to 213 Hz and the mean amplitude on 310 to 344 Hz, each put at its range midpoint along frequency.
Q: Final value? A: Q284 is 0.200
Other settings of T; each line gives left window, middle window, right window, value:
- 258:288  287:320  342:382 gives -4.1 Hz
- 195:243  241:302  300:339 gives 7.5 Hz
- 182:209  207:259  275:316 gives -3.5 Hz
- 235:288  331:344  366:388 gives -2.6 Hz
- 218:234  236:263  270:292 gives 0.4 Hz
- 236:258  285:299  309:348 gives 1.2 Hz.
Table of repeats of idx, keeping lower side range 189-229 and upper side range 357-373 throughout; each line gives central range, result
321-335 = -2.19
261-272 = 0.75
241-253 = 0.60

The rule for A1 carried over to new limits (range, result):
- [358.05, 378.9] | 15.48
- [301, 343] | 16.55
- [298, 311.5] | 14.3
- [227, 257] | 12.03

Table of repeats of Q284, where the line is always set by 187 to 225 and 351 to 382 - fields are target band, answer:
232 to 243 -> 0.03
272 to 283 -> 0.09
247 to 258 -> 0.03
